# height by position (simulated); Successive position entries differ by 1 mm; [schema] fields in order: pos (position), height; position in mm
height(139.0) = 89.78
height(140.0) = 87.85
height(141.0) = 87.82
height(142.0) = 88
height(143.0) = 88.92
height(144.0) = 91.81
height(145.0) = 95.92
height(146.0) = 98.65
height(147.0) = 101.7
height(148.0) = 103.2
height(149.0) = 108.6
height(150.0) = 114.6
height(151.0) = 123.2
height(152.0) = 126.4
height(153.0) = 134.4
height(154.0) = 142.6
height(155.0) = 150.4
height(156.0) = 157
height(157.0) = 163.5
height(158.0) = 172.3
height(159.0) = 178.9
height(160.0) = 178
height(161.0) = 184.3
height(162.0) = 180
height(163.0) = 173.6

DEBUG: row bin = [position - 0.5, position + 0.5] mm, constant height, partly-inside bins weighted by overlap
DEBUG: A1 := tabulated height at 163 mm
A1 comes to 173.6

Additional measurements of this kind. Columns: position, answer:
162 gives 180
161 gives 184.3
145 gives 95.92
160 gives 178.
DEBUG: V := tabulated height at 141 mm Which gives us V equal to 87.82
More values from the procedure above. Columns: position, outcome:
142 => 88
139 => 89.78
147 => 101.7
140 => 87.85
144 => 91.81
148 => 103.2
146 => 98.65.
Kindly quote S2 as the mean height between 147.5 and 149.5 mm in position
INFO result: 106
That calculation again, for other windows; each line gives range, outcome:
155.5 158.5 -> 164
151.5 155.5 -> 138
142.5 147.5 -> 95.4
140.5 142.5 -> 87.9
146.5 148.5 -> 102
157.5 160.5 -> 176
